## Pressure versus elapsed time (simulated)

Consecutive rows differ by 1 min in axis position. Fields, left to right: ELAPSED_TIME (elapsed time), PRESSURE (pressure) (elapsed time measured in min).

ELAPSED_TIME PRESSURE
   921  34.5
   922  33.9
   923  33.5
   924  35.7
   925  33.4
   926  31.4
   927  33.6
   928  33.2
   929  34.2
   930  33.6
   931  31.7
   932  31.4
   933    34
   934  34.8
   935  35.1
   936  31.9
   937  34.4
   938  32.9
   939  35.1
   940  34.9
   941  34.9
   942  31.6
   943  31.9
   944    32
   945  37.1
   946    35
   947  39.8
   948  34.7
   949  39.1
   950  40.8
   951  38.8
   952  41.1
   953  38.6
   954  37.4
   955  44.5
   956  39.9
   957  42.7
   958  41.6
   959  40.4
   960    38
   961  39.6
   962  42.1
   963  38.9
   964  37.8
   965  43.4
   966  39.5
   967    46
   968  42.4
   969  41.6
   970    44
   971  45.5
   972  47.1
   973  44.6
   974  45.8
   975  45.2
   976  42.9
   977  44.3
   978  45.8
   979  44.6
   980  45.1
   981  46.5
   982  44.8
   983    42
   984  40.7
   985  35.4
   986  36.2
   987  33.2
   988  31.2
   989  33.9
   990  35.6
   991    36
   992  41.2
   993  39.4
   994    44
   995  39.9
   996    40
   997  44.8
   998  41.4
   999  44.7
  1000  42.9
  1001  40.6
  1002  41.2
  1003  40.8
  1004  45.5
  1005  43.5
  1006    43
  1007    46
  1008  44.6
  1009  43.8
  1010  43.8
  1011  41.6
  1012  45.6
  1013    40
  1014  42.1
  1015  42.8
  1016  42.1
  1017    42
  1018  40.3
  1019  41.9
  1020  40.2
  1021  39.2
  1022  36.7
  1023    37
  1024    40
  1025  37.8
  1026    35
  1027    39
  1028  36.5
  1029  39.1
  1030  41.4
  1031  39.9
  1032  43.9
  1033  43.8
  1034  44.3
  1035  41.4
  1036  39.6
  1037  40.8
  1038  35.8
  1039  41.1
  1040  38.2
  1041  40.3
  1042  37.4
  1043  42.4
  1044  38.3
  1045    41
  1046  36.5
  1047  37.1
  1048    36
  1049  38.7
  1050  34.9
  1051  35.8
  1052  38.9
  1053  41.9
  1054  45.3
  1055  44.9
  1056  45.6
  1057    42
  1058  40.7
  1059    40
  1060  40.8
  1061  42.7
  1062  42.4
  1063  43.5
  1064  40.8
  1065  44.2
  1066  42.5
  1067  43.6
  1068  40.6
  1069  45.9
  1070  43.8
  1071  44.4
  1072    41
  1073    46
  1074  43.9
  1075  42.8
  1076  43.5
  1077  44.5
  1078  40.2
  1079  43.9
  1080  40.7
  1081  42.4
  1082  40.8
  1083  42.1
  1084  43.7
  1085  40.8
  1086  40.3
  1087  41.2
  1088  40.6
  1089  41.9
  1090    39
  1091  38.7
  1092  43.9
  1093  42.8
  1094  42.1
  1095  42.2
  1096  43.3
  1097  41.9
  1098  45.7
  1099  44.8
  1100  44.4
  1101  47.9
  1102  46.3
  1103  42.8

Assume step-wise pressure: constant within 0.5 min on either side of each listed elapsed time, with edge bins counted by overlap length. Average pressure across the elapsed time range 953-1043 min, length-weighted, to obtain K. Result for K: 41.2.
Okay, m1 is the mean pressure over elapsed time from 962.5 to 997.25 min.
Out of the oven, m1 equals 41.4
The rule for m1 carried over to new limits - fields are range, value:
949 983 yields 42.4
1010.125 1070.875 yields 40.7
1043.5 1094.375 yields 41.6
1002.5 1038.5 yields 41.1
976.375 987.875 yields 41.4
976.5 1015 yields 41.5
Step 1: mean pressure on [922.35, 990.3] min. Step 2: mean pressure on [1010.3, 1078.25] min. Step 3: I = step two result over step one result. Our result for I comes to 1.07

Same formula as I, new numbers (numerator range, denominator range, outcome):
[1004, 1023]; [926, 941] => 1.25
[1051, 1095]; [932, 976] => 1.09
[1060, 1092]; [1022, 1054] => 1.08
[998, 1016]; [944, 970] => 1.08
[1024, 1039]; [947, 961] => 1.00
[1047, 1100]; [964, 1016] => 1.00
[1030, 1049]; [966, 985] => 0.91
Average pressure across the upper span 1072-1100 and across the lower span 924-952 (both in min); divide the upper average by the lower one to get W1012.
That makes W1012 1.2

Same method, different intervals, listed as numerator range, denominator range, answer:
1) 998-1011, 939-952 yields 1.20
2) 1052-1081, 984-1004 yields 1.09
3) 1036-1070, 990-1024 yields 0.98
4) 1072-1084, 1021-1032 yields 1.11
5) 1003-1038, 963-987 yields 0.96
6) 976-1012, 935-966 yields 1.10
